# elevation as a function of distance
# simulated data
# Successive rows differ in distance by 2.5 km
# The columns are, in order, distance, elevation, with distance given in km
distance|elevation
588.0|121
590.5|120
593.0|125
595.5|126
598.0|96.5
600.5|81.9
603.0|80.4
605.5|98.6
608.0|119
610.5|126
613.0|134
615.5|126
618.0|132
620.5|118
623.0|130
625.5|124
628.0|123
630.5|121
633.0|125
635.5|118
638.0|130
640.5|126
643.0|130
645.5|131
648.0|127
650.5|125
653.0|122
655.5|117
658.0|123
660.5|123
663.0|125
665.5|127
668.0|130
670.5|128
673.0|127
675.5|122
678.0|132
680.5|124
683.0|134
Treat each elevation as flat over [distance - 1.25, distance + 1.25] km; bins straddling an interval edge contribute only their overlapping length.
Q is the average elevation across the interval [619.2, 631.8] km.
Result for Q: 123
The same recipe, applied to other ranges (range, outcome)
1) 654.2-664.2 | 122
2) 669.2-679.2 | 127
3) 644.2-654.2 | 126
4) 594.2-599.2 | 112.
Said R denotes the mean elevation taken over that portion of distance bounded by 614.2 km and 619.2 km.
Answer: 129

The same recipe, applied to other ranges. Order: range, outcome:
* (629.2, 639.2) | 123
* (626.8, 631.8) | 122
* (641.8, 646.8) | 130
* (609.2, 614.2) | 130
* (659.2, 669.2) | 126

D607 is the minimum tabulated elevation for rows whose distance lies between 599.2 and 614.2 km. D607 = 80.4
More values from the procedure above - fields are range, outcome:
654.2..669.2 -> 117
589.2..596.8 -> 120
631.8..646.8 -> 118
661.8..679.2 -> 122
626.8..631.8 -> 121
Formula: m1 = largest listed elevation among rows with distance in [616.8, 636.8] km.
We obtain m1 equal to 132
